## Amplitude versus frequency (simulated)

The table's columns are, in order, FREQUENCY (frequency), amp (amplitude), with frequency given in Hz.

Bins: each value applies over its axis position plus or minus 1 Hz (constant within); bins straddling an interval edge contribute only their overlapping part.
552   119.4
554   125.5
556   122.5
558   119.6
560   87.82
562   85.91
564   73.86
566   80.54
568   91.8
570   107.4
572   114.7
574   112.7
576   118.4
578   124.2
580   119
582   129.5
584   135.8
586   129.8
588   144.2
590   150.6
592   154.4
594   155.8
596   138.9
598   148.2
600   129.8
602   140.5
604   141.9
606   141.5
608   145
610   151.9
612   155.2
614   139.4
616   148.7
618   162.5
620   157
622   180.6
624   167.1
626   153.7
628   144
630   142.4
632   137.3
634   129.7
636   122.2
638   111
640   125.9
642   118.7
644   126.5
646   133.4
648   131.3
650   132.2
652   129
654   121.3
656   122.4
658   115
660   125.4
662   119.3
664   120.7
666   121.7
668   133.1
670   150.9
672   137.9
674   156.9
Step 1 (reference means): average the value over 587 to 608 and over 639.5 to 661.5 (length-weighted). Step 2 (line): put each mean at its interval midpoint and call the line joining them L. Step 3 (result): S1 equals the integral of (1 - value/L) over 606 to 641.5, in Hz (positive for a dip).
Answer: -2.6 Hz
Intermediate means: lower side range 145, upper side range 125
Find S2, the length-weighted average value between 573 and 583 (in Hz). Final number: 121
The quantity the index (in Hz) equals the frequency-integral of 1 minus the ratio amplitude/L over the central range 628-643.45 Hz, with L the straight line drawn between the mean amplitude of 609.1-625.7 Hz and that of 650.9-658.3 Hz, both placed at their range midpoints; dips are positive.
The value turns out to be 1.40 Hz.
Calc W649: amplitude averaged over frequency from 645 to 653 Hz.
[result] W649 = 131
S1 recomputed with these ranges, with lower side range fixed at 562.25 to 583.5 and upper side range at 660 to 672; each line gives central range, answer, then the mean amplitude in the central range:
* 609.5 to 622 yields -4.0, 155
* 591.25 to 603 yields -3.3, 144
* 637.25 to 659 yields 0.1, 124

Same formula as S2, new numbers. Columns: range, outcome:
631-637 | 130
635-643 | 119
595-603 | 139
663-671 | 132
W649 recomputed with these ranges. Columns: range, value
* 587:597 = 149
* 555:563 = 104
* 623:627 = 160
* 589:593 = 152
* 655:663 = 121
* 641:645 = 123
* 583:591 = 140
